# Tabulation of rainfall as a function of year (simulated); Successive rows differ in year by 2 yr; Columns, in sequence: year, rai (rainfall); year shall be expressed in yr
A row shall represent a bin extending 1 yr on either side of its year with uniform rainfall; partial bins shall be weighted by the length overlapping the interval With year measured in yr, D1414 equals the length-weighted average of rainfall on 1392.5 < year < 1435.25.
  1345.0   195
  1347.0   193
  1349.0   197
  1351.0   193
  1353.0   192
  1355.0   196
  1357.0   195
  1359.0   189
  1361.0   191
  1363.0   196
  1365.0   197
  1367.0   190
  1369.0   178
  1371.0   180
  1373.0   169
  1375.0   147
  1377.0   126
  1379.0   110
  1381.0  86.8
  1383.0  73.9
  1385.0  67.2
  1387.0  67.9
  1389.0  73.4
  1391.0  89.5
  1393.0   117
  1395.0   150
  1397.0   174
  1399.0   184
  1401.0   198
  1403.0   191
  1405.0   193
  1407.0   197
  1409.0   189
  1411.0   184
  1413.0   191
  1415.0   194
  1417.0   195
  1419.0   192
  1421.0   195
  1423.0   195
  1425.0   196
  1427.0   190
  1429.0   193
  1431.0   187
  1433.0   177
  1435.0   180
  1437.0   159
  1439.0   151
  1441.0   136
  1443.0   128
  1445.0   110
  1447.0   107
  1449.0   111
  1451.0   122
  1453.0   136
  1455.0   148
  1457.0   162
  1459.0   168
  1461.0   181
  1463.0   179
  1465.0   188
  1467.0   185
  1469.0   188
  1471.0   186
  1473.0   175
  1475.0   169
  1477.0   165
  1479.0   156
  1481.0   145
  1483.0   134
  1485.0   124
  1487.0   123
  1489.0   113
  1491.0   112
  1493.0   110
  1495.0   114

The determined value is 186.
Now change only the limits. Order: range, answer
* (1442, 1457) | 126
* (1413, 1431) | 193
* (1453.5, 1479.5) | 173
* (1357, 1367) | 193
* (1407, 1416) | 190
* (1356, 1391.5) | 141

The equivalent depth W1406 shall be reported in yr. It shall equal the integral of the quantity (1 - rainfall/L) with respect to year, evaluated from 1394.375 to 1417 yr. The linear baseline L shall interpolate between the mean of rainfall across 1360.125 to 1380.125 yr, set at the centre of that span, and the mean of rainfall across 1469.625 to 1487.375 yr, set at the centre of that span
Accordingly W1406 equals -3.2 yr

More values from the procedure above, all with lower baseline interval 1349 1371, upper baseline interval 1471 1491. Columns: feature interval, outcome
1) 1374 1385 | 4.7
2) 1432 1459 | 3.0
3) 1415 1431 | -2.5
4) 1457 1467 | -1.7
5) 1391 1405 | 0.9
